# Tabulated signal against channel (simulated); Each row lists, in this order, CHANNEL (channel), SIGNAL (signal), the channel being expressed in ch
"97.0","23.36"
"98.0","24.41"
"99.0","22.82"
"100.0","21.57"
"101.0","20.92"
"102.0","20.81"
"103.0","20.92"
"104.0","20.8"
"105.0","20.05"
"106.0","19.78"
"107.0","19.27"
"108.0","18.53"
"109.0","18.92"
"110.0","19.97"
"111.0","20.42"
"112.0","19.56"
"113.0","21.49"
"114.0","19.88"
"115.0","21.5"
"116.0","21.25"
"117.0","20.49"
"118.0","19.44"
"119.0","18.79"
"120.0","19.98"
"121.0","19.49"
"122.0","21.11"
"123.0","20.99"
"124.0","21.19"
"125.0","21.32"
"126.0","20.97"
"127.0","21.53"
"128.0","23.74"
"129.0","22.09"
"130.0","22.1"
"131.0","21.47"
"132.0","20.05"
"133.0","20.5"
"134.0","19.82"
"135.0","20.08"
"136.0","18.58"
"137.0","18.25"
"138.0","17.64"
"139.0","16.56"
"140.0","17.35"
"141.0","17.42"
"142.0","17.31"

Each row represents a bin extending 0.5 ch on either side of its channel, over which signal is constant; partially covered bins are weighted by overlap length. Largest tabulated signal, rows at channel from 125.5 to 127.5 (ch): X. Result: 21.53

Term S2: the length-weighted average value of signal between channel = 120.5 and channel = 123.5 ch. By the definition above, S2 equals 20.5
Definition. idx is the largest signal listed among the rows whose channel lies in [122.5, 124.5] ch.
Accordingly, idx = 21.19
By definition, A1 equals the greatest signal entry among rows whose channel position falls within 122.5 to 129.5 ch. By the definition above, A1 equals 23.74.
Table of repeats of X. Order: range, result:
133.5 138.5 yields 20.08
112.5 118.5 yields 21.5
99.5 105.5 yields 21.57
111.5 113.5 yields 21.49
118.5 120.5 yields 19.98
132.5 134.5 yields 20.5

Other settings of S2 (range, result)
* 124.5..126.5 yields 21.1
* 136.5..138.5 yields 17.9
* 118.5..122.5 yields 19.8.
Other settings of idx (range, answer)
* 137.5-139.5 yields 17.64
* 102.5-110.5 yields 20.92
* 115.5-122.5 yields 21.25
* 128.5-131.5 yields 22.1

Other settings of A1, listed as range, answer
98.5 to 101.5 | 22.82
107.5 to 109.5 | 18.92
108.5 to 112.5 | 20.42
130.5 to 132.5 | 21.47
